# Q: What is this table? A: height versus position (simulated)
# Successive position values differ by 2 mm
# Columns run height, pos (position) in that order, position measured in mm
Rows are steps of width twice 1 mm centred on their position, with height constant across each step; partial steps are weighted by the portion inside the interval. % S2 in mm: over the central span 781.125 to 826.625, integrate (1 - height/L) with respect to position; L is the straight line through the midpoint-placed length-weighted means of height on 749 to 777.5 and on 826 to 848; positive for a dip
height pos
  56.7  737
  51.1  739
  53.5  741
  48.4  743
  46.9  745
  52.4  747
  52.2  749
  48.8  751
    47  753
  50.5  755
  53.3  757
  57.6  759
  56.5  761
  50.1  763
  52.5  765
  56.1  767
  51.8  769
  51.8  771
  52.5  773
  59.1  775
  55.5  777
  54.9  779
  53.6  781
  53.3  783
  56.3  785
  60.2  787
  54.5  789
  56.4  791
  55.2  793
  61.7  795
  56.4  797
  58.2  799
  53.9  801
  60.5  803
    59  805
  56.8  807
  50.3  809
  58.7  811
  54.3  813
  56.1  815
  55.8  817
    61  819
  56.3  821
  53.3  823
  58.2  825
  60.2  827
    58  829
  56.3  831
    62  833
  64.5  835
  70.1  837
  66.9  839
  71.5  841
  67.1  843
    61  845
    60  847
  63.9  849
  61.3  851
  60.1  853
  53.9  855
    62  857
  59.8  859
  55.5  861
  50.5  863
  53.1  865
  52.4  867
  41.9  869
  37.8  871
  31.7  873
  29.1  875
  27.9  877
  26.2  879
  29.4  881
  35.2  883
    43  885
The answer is 1.58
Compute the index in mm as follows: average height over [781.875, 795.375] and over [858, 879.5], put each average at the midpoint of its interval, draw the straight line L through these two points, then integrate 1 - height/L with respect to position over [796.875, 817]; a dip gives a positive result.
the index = -1.13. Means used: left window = 56.5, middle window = 56.4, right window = 42.7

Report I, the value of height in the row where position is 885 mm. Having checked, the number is 43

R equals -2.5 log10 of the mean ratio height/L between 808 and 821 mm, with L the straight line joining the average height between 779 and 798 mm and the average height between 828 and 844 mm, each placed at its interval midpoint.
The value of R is 0.089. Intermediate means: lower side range 56.3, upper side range 64.5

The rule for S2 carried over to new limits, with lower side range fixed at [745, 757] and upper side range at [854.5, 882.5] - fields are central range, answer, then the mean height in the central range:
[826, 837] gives -3.8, 61.1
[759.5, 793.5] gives -4.3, 54.8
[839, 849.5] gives -4.7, 64.9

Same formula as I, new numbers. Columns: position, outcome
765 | 52.5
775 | 59.1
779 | 54.9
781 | 53.6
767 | 56.1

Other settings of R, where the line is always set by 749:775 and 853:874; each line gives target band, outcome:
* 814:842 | -0.187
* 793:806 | -0.124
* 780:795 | -0.080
